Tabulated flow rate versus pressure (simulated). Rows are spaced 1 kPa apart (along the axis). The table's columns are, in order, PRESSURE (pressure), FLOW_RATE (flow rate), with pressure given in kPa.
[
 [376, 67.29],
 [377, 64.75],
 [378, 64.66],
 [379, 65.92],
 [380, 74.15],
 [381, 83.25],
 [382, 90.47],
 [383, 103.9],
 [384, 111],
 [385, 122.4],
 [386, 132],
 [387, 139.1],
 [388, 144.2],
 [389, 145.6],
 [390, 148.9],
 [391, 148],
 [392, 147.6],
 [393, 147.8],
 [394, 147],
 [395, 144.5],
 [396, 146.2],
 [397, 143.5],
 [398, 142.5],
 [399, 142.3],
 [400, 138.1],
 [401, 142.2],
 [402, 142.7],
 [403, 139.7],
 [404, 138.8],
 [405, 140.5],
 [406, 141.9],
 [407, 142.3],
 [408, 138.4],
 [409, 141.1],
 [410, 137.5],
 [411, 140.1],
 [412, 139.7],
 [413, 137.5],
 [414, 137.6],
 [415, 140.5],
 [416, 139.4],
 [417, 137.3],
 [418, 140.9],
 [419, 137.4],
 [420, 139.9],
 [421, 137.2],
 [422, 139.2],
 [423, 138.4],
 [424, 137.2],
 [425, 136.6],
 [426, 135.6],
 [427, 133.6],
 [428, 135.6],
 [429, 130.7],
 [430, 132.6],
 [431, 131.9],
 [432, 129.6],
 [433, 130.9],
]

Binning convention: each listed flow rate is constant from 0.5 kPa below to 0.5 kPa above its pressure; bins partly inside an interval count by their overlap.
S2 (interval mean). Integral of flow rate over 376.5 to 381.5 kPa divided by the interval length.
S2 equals 70.5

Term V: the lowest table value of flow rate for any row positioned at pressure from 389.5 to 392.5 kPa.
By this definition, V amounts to 147.6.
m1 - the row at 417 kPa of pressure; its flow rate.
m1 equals 137.3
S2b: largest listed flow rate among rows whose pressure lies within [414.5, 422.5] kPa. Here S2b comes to 140.9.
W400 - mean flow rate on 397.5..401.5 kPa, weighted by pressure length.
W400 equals 141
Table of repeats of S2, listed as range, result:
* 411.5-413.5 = 139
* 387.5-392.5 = 147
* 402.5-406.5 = 140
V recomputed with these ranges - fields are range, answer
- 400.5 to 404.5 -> 138.8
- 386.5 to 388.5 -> 139.1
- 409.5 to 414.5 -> 137.5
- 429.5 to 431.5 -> 131.9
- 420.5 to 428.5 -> 133.6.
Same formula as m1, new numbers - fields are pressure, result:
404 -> 138.8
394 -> 147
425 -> 136.6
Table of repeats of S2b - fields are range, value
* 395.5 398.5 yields 146.2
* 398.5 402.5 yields 142.7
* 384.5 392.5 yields 148.9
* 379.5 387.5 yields 139.1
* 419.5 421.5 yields 139.9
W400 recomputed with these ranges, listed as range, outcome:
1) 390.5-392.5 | 148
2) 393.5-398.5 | 145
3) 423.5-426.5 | 136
